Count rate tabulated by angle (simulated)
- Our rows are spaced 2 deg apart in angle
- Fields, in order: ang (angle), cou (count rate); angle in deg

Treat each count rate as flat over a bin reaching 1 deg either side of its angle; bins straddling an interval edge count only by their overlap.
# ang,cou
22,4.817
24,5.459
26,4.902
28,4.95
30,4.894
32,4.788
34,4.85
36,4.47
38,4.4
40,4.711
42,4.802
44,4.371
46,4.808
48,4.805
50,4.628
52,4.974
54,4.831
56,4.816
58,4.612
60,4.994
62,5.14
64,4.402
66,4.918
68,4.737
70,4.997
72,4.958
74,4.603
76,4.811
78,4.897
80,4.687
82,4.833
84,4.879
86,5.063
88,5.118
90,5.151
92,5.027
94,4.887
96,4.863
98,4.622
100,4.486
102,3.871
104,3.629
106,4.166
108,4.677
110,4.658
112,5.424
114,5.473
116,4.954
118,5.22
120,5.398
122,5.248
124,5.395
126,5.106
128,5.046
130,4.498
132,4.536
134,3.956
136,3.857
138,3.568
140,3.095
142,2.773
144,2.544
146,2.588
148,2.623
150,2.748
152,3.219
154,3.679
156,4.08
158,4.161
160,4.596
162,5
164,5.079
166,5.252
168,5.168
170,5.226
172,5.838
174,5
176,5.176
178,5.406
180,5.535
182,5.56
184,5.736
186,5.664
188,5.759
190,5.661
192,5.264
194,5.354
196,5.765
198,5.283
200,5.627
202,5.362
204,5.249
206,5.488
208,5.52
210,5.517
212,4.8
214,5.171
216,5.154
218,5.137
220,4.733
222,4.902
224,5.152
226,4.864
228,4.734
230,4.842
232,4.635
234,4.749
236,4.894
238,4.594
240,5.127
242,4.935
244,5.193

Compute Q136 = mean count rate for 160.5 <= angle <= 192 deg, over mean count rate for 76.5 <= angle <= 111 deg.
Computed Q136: 1.15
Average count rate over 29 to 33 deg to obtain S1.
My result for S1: 4.84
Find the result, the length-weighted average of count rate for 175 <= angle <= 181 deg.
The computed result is 5.37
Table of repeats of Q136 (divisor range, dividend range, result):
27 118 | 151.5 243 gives 1.07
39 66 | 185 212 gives 1.15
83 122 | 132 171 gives 0.80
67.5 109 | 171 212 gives 1.16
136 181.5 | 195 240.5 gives 1.21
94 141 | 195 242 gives 1.11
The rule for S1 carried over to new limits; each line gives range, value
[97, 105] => 4.15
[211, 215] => 4.99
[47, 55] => 4.81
